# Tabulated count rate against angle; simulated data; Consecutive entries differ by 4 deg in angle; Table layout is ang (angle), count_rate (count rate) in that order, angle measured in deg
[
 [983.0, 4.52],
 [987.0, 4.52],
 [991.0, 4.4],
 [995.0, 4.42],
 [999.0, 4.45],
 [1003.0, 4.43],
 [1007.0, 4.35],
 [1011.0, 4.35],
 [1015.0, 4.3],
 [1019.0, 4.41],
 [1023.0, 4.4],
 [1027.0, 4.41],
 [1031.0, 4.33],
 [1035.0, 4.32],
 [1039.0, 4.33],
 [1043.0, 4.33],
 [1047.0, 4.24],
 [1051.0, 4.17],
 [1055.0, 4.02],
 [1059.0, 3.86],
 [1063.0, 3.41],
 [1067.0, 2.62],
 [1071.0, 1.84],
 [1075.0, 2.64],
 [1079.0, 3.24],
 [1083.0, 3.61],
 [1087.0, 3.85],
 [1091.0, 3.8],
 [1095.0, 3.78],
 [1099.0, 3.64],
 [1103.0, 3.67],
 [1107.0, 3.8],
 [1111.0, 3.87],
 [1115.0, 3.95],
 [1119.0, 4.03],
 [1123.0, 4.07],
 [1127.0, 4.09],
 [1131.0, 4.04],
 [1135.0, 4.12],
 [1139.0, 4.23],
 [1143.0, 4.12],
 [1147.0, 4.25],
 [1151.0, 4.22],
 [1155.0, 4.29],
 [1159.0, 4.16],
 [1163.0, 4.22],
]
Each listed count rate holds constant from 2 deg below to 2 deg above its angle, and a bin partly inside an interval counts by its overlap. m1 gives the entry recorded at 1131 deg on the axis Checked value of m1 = 4.04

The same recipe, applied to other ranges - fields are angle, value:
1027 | 4.41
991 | 4.4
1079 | 3.24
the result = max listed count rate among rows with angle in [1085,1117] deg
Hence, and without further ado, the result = 3.95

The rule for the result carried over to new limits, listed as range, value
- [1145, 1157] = 4.29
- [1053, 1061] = 4.02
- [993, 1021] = 4.45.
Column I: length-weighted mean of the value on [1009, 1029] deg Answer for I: 4.37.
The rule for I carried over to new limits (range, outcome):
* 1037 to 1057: 4.22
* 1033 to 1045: 4.33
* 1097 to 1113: 3.75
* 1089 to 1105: 3.72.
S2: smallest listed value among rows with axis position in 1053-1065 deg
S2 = 3.41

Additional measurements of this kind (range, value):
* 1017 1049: 4.24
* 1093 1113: 3.64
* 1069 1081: 1.84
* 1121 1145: 4.04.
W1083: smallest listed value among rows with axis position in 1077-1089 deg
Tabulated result 3.24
